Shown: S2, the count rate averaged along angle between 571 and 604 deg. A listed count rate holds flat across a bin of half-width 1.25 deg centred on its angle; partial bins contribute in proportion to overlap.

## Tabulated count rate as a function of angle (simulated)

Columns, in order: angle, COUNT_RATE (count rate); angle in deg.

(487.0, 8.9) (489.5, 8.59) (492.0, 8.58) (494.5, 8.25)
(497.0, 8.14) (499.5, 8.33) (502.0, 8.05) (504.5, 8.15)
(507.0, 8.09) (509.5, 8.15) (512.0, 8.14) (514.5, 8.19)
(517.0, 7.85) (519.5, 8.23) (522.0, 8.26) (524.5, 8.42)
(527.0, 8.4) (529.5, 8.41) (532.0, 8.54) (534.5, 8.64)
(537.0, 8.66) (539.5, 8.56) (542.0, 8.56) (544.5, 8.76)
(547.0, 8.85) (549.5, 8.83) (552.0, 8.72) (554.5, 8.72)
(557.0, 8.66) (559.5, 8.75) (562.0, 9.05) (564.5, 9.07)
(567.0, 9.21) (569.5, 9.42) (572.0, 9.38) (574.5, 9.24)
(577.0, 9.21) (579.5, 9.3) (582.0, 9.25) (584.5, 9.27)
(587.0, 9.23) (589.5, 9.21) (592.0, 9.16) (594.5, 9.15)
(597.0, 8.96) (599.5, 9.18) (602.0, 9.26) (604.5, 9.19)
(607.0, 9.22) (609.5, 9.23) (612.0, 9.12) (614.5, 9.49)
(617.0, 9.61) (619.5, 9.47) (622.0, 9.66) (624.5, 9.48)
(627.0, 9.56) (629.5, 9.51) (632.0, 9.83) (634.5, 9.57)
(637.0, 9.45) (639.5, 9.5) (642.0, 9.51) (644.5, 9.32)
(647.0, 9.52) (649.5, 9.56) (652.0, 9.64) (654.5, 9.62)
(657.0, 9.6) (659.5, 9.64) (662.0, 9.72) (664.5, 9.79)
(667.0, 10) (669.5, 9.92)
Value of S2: 9.21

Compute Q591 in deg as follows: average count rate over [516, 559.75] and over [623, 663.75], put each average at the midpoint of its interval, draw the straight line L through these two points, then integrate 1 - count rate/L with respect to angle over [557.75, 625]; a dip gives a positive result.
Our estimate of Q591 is -1.3 deg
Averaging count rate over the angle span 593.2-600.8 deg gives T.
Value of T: 9.1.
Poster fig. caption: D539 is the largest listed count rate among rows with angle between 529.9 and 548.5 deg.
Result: 8.85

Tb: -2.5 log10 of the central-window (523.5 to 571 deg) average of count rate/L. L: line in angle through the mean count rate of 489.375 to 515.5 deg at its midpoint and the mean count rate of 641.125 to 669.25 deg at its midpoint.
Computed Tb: -0.014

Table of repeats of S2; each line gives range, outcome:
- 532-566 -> 8.75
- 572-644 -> 9.35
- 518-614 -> 8.93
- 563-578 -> 9.25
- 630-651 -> 9.53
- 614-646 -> 9.54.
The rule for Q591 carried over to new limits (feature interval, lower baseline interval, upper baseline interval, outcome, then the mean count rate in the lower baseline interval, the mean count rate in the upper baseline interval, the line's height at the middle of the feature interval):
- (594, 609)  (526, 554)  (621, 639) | 0.18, 8.63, 9.58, 9.28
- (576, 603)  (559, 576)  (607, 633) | 0.31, 9.18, 9.48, 9.3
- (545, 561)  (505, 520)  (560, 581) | 0.22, 8.1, 9.22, 8.88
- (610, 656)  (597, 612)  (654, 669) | -0.27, 9.19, 9.74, 9.46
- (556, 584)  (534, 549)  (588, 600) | -0.69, 8.68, 9.13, 8.93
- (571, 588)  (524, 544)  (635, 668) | -0.61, 8.54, 9.6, 8.95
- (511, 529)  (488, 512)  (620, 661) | 0.48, 8.26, 9.56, 8.44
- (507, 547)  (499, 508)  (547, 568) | 0.33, 8.14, 8.87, 8.46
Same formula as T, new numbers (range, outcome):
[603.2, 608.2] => 9.21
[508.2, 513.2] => 8.14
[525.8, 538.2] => 8.53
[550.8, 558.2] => 8.7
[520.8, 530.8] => 8.37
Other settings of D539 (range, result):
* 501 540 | 8.66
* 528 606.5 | 9.42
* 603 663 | 9.83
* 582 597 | 9.27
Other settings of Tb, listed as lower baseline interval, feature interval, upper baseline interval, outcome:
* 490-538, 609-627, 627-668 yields -0.02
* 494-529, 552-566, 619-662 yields -0.02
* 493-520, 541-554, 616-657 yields -0.02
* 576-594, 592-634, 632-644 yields 0.00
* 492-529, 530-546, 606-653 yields -0.01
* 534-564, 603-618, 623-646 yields 0.00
